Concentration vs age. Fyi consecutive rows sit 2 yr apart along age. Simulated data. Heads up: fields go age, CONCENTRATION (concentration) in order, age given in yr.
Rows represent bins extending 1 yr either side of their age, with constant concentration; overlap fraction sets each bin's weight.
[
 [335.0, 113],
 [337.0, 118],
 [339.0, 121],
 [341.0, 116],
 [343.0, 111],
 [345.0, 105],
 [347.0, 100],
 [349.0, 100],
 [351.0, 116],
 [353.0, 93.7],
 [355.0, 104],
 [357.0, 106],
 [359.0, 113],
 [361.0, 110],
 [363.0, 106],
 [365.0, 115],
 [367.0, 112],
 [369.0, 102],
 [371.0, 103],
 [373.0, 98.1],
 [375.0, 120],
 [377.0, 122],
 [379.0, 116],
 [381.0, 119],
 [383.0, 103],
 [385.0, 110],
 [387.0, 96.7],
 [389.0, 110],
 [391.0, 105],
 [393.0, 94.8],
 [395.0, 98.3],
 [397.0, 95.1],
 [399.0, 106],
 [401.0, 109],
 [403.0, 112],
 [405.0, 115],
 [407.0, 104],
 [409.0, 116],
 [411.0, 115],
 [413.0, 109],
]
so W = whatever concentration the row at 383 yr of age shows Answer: 103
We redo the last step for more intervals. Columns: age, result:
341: 116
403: 112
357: 106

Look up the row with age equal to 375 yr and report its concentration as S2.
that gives 120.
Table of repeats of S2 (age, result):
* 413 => 109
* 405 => 115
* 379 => 116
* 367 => 112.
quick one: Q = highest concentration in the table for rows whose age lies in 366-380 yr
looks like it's 122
